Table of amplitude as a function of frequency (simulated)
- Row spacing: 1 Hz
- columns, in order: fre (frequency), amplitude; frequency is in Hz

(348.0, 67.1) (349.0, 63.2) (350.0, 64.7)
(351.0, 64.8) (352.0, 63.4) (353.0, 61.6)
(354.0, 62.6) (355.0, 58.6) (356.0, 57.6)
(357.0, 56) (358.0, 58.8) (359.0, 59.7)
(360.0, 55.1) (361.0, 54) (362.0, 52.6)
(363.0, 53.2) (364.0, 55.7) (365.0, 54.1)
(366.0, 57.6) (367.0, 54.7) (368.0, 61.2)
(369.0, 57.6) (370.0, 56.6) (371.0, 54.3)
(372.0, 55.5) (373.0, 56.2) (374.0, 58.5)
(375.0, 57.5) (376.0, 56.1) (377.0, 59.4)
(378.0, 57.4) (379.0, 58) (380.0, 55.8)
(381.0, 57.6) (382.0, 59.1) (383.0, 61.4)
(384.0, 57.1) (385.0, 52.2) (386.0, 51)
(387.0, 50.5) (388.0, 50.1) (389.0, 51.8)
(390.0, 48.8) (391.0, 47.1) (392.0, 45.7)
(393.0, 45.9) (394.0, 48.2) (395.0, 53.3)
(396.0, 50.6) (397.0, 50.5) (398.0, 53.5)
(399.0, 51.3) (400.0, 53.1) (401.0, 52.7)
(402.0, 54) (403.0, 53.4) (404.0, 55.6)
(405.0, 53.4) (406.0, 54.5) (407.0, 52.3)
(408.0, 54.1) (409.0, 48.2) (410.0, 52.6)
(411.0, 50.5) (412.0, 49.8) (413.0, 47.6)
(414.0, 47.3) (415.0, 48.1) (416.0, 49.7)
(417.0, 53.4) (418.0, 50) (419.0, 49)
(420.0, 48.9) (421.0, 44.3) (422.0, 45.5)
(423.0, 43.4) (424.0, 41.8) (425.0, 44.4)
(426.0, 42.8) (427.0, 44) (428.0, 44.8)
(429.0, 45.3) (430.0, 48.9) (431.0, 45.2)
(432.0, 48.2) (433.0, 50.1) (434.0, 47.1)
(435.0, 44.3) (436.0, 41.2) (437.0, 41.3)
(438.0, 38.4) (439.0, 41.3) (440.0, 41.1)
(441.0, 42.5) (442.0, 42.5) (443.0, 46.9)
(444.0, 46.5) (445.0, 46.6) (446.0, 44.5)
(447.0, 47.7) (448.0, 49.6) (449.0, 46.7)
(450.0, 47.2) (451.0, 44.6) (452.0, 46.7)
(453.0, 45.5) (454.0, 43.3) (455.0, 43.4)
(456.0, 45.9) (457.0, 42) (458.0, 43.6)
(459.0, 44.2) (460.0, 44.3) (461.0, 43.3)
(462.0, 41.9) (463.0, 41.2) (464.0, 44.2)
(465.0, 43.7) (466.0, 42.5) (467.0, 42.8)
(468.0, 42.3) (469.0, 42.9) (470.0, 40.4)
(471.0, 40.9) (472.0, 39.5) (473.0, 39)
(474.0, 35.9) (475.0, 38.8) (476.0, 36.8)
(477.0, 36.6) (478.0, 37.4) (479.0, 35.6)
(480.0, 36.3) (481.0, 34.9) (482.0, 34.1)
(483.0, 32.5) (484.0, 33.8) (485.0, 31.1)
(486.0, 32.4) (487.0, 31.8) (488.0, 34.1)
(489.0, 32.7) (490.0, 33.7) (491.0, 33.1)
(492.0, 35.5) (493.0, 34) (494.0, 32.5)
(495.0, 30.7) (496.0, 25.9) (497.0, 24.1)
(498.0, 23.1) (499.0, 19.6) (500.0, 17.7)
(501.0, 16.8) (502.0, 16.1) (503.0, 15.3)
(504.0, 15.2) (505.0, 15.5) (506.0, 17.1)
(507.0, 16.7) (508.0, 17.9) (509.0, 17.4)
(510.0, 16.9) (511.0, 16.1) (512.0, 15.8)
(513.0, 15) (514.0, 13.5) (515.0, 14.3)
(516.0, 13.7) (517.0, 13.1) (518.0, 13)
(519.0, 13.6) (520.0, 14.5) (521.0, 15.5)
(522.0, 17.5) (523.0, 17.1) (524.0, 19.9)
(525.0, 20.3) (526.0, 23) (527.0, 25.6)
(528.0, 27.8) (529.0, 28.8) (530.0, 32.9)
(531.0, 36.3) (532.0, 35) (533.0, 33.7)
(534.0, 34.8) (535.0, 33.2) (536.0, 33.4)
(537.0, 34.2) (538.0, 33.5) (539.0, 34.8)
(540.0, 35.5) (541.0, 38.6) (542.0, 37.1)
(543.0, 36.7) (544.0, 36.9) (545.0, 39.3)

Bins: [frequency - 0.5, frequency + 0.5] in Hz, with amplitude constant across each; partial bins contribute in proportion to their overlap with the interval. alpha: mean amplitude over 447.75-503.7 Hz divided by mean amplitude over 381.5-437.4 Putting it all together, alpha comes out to 0.74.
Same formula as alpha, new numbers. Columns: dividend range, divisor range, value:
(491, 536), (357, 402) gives 0.40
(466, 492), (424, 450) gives 0.81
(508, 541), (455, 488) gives 0.60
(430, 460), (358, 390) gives 0.80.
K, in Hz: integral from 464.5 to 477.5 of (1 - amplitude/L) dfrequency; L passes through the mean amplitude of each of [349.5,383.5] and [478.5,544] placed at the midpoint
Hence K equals -2.0 Hz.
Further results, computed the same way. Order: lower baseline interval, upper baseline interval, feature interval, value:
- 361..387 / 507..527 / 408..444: -3.8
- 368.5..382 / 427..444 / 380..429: 0.5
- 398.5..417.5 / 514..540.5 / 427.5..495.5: -2.0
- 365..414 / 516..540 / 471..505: 3.6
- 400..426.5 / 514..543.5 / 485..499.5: 1.5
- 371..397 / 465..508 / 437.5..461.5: -3.2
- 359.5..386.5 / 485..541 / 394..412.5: -1.1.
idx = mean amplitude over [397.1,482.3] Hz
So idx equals 45.2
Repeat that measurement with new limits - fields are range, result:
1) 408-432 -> 47.4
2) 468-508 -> 30.3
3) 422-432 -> 44.7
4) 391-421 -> 50.8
